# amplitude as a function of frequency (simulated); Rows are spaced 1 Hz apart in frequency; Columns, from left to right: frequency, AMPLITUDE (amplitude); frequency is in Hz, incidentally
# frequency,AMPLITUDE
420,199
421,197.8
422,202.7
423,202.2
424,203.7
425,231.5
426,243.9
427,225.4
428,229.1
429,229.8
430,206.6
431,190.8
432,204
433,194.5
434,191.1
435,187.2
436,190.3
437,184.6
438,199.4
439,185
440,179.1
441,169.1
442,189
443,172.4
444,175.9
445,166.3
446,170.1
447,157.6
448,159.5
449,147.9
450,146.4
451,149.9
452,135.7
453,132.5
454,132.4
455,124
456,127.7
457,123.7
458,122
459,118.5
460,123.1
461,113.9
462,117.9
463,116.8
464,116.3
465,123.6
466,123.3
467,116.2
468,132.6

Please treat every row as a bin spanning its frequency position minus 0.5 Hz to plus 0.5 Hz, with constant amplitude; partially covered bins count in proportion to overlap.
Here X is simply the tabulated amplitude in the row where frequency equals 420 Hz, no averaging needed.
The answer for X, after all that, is 199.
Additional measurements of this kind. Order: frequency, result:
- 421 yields 197.8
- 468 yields 132.6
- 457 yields 123.7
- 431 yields 190.8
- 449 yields 147.9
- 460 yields 123.1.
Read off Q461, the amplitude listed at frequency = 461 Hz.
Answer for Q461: 113.9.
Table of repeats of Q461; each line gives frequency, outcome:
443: 172.4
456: 127.7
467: 116.2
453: 132.5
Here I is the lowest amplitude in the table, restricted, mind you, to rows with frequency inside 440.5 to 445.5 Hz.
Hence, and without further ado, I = 166.3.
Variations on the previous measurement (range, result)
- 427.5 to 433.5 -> 190.8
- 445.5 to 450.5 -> 146.4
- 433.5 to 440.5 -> 179.1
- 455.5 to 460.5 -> 118.5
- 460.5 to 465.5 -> 113.9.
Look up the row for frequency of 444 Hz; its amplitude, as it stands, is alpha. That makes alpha 175.9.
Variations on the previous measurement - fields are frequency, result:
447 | 157.6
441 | 169.1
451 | 149.9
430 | 206.6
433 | 194.5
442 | 189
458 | 122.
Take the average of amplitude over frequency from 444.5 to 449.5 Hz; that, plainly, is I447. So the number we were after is 160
